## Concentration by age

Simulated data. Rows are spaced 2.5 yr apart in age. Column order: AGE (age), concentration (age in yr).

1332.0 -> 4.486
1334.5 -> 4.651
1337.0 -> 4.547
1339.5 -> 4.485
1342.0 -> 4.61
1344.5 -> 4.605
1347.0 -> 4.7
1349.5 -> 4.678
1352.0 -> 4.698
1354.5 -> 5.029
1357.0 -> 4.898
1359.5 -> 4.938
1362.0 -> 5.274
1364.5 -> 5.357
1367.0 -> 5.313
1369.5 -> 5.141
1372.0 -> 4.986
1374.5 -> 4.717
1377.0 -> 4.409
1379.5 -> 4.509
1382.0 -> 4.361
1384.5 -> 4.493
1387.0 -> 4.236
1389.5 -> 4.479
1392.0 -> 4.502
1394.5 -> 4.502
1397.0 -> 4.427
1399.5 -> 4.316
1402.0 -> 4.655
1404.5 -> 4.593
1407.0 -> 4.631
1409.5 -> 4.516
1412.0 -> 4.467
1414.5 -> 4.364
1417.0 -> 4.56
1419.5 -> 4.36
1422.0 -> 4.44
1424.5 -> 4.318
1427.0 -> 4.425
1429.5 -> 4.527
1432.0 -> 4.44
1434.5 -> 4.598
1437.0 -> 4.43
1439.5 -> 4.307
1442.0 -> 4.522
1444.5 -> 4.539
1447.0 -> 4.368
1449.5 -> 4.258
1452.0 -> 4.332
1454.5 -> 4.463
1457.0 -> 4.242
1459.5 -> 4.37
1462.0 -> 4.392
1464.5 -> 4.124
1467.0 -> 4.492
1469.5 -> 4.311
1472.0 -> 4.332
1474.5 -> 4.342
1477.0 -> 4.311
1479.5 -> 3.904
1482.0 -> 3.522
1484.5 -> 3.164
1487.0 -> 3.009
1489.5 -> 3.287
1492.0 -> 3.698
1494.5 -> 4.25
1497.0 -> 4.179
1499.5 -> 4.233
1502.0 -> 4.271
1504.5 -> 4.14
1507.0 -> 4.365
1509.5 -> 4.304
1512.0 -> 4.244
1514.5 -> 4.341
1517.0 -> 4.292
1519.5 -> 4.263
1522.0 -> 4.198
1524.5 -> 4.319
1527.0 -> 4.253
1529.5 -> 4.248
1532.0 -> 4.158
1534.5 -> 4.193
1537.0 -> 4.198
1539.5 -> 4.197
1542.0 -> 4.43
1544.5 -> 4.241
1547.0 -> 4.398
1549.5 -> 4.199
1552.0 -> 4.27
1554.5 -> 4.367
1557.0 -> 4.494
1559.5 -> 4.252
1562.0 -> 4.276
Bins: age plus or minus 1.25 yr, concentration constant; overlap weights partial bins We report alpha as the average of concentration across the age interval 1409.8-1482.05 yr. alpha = 4.36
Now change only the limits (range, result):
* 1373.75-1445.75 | 4.47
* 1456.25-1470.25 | 4.33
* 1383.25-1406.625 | 4.47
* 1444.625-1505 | 4.09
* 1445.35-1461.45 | 4.35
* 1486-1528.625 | 4.1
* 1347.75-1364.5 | 4.95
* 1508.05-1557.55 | 4.28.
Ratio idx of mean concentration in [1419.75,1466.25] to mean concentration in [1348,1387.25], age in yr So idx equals 0.91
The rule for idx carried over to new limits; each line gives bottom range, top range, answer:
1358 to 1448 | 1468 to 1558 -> 0.90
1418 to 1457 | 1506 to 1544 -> 0.97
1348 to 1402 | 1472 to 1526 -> 0.85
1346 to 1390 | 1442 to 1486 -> 0.88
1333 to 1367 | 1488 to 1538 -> 0.86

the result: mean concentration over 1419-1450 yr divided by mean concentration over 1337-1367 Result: 0.9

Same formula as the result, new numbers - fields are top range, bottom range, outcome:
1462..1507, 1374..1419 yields 0.89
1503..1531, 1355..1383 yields 0.87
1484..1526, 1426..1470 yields 0.92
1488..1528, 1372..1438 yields 0.93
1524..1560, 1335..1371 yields 0.88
